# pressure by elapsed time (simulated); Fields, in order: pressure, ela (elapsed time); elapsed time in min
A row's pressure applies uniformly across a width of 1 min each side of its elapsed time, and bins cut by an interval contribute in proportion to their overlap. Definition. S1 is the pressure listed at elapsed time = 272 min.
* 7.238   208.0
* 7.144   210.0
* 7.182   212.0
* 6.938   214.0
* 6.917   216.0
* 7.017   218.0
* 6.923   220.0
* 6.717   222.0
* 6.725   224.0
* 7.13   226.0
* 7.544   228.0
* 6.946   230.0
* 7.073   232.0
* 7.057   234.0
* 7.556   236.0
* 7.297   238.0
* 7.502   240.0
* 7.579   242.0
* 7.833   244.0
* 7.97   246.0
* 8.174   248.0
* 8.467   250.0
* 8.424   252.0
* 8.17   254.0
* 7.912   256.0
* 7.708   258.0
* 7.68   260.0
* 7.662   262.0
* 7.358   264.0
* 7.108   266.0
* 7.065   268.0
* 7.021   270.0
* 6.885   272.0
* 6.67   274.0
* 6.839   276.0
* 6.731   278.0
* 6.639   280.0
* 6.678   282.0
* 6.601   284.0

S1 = 6.885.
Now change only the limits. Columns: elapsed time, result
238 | 7.297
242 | 7.579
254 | 8.17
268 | 7.065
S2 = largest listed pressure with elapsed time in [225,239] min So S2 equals 7.556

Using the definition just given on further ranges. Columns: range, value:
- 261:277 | 7.662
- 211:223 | 7.182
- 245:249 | 8.174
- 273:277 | 6.839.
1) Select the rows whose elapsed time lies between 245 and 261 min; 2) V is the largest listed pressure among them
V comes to 8.467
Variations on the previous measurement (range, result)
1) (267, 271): 7.065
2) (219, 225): 6.923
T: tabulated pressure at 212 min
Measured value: 7.182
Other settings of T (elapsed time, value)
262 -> 7.662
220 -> 6.923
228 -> 7.544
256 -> 7.912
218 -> 7.017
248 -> 8.174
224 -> 6.725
